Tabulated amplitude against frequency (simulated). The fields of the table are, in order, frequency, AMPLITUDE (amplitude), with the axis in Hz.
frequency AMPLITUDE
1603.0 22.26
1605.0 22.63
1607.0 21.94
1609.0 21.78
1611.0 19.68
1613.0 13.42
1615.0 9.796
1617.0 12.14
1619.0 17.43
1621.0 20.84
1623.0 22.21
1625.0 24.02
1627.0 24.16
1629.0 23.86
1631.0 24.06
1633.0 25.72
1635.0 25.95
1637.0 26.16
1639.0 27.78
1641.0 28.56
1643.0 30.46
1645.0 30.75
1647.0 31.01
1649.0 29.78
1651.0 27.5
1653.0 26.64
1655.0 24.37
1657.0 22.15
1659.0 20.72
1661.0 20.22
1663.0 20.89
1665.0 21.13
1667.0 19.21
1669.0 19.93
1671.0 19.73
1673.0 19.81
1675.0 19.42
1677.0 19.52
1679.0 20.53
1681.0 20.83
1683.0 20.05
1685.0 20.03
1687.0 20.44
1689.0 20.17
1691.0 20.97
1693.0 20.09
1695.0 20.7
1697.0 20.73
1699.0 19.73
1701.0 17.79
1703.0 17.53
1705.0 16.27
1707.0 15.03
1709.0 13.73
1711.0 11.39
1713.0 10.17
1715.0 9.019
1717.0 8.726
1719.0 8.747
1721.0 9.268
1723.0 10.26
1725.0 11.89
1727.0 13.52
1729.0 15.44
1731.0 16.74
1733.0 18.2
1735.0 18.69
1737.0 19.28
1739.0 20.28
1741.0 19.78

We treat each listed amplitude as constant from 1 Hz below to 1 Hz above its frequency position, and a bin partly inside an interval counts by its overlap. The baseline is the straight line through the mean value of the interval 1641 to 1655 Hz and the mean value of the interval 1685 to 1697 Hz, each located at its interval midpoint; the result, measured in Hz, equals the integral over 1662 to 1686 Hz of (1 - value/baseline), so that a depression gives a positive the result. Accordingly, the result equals 3.7 Hz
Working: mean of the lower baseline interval 28.9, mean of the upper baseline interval 20.5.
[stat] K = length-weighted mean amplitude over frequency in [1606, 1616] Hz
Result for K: 17.3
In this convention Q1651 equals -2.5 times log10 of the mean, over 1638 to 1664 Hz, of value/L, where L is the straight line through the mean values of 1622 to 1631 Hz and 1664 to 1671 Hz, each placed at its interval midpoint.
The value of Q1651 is -0.213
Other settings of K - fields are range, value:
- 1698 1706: 17.8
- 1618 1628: 21.7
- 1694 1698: 20.7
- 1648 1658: 26.1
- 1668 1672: 19.8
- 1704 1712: 14.1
